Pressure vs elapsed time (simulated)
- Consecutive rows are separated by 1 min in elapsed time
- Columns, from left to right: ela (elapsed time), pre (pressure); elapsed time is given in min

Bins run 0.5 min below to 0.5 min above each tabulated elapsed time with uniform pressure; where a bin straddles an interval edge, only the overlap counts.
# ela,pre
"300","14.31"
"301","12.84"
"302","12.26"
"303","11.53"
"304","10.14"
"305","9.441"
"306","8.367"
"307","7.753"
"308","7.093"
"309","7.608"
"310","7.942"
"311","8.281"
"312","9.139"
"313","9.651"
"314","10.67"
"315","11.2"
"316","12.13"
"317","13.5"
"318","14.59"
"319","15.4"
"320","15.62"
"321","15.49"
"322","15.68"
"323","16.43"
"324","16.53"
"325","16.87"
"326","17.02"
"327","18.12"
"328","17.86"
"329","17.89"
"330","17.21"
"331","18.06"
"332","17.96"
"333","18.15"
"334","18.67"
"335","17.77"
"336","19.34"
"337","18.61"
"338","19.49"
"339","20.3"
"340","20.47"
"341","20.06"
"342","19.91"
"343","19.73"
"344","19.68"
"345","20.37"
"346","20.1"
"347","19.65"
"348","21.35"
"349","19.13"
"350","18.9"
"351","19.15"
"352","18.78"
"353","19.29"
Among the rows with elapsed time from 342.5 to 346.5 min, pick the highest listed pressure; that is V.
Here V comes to 20.37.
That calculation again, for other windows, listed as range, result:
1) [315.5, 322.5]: 15.68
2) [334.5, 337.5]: 19.34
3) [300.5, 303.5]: 12.84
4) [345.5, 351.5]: 21.35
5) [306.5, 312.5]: 9.139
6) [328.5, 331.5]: 18.06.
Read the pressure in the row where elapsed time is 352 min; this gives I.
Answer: 18.78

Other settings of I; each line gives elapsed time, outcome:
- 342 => 19.91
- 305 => 9.441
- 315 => 11.2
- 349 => 19.13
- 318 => 14.59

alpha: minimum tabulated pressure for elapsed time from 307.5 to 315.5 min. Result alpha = 7.093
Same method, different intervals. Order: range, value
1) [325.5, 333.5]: 17.02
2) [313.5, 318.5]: 10.67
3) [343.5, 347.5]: 19.65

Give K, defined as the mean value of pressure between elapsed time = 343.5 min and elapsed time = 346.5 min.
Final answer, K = 20.1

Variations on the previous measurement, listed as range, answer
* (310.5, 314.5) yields 9.44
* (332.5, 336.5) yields 18.5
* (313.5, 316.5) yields 11.3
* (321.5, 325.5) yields 16.4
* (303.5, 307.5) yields 8.93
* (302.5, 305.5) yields 10.4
